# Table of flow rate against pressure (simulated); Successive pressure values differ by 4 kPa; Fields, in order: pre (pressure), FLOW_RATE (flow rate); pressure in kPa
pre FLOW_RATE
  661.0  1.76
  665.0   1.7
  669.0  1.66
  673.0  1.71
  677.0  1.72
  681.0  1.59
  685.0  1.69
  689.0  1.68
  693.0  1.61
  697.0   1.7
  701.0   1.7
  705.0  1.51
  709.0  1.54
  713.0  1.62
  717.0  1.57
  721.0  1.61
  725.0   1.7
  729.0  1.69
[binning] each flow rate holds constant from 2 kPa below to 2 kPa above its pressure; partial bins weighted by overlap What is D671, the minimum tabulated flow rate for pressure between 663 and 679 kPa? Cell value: 1.66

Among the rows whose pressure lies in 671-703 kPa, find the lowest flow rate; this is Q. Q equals 1.59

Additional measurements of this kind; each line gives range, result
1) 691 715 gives 1.51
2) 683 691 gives 1.68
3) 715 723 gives 1.57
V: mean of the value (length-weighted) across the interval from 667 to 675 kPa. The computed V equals 1.69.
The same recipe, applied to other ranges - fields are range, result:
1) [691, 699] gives 1.66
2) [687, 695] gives 1.65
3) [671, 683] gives 1.67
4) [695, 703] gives 1.7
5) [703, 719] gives 1.56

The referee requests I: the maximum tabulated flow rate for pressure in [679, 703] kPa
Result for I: 1.7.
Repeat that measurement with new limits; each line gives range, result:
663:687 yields 1.72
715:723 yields 1.61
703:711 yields 1.54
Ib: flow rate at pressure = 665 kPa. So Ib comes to 1.7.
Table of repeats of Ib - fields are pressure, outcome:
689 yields 1.68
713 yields 1.62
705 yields 1.51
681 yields 1.59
